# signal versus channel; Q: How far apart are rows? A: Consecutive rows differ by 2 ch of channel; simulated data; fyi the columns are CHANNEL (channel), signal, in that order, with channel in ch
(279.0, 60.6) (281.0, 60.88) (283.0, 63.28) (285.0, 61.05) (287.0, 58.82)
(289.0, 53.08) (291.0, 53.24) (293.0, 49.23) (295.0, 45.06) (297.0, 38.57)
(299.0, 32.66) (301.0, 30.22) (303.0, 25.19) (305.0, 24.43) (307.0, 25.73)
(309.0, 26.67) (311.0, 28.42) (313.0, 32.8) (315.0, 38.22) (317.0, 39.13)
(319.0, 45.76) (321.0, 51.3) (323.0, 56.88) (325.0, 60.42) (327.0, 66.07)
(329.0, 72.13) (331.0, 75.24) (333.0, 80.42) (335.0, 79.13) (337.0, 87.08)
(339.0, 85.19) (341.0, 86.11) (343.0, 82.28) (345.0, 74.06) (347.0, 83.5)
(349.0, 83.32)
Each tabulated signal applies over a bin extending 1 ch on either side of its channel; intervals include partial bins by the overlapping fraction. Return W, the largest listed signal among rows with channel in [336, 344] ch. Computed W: 87.08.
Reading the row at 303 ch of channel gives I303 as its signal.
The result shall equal 25.19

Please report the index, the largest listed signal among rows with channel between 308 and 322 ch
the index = 51.3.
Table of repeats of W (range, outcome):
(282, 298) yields 63.28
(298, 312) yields 32.66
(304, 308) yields 25.73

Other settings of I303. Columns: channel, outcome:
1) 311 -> 28.42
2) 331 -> 75.24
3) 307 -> 25.73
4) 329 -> 72.13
